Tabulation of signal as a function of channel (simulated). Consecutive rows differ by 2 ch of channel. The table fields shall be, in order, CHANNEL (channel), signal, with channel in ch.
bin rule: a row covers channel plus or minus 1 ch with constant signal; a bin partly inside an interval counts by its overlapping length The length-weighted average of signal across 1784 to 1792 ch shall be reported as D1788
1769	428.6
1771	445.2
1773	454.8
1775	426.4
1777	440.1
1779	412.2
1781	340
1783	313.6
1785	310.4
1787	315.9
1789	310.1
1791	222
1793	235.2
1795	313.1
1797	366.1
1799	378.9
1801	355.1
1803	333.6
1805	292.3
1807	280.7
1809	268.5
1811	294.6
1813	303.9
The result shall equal 290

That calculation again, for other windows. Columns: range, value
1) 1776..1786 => 363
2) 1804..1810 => 280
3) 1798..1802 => 367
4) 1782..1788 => 313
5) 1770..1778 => 442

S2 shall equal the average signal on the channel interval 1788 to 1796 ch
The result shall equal 270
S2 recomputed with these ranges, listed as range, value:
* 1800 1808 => 315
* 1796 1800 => 372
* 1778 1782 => 376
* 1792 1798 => 305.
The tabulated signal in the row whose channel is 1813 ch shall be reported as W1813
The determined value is 303.9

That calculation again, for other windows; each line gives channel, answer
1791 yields 222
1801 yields 355.1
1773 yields 454.8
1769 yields 428.6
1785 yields 310.4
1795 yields 313.1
